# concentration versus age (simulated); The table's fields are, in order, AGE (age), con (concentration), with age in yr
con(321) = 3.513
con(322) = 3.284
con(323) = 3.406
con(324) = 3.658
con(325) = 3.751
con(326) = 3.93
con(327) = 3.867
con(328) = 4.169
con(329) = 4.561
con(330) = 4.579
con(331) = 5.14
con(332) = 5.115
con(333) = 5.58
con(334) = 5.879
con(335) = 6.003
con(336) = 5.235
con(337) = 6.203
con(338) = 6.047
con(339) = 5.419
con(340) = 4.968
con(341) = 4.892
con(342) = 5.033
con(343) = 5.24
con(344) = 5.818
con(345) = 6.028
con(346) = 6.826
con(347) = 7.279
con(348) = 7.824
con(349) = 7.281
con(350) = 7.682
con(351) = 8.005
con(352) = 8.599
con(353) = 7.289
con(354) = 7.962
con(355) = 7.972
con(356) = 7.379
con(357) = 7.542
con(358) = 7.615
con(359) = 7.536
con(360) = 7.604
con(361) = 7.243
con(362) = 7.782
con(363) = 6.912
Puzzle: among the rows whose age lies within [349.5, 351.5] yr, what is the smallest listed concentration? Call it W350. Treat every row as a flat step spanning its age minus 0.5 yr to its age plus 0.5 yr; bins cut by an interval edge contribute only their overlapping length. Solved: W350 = 7.682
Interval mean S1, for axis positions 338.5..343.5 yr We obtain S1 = 5.11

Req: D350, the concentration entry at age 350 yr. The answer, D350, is 7.682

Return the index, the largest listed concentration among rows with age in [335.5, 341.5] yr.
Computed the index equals 6.203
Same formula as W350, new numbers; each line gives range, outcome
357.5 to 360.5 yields 7.536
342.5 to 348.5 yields 5.24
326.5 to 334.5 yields 3.867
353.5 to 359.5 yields 7.379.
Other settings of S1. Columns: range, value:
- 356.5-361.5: 7.51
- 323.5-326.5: 3.78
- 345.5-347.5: 7.05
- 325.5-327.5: 3.9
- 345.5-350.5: 7.38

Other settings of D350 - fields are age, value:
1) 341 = 4.892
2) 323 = 3.406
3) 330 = 4.579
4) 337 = 6.203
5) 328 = 4.169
